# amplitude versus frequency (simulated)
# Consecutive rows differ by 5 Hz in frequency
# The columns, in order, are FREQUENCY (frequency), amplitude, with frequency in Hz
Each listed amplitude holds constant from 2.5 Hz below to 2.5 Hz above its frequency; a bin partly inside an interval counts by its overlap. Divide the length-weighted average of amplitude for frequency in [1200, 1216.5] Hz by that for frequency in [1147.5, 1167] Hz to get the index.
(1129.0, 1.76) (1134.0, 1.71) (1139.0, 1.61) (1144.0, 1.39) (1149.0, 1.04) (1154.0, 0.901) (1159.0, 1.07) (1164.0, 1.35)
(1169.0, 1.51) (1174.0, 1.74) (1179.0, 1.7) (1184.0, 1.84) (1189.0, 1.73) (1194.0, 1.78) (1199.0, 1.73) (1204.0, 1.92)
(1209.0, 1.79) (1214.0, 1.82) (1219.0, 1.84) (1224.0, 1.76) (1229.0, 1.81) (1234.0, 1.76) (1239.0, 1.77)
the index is 1.66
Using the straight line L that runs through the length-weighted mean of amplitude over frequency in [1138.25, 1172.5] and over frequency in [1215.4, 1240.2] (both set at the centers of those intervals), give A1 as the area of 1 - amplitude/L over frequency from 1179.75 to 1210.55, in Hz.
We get -4.8 Hz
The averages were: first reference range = 1.26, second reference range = 1.79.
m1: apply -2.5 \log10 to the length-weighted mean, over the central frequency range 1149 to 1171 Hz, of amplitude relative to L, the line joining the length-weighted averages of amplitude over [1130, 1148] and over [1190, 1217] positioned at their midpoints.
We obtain 0.35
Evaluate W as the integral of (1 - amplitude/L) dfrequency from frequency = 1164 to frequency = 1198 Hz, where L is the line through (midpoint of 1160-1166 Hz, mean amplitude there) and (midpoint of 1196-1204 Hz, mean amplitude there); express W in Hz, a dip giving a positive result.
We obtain -3.68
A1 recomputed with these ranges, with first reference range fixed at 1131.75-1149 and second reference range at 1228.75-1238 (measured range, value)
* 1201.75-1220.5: -1.5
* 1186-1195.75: -0.7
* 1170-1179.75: -0.6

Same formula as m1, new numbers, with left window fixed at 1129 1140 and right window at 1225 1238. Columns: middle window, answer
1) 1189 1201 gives 0.00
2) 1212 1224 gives -0.03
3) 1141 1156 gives 0.44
